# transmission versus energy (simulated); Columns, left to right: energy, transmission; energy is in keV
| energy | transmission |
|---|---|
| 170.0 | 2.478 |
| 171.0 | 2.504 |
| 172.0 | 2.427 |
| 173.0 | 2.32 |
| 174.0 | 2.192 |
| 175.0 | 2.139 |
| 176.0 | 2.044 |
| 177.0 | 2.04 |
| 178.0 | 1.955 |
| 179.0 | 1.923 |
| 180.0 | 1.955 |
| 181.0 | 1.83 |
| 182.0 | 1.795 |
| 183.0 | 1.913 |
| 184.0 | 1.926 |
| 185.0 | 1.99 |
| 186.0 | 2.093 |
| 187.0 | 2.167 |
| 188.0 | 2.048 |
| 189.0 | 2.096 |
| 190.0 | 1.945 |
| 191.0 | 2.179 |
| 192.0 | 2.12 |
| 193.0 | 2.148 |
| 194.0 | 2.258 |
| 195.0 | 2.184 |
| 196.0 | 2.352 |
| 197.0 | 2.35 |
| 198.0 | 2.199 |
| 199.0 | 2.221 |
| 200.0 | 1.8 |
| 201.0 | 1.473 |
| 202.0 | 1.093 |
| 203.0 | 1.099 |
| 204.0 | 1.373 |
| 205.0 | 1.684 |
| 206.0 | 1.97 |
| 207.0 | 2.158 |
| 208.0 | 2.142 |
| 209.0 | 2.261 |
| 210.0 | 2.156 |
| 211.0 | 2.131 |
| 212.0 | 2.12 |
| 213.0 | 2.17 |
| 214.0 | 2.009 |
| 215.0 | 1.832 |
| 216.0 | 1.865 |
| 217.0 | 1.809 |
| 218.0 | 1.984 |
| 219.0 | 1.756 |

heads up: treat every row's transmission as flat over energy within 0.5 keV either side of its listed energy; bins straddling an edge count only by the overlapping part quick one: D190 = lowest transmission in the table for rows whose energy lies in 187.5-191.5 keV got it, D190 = 1.945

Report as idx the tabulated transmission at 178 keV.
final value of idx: 1.955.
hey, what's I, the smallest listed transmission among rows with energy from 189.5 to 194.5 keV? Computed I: 1.945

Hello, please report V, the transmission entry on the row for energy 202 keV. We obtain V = 1.093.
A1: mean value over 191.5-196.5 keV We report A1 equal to 2.21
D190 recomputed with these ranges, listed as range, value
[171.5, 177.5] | 2.04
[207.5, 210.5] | 2.142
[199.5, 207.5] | 1.093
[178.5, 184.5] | 1.795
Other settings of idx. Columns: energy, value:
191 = 2.179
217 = 1.809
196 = 2.352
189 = 2.096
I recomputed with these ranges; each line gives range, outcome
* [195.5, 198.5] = 2.199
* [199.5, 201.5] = 1.473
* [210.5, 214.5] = 2.009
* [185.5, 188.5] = 2.048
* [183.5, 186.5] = 1.926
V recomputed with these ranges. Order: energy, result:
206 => 1.97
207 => 2.158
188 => 2.048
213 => 2.17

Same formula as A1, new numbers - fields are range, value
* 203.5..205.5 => 1.53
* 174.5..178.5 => 2.04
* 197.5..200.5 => 2.07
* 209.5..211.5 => 2.14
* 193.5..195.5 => 2.22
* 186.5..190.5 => 2.06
